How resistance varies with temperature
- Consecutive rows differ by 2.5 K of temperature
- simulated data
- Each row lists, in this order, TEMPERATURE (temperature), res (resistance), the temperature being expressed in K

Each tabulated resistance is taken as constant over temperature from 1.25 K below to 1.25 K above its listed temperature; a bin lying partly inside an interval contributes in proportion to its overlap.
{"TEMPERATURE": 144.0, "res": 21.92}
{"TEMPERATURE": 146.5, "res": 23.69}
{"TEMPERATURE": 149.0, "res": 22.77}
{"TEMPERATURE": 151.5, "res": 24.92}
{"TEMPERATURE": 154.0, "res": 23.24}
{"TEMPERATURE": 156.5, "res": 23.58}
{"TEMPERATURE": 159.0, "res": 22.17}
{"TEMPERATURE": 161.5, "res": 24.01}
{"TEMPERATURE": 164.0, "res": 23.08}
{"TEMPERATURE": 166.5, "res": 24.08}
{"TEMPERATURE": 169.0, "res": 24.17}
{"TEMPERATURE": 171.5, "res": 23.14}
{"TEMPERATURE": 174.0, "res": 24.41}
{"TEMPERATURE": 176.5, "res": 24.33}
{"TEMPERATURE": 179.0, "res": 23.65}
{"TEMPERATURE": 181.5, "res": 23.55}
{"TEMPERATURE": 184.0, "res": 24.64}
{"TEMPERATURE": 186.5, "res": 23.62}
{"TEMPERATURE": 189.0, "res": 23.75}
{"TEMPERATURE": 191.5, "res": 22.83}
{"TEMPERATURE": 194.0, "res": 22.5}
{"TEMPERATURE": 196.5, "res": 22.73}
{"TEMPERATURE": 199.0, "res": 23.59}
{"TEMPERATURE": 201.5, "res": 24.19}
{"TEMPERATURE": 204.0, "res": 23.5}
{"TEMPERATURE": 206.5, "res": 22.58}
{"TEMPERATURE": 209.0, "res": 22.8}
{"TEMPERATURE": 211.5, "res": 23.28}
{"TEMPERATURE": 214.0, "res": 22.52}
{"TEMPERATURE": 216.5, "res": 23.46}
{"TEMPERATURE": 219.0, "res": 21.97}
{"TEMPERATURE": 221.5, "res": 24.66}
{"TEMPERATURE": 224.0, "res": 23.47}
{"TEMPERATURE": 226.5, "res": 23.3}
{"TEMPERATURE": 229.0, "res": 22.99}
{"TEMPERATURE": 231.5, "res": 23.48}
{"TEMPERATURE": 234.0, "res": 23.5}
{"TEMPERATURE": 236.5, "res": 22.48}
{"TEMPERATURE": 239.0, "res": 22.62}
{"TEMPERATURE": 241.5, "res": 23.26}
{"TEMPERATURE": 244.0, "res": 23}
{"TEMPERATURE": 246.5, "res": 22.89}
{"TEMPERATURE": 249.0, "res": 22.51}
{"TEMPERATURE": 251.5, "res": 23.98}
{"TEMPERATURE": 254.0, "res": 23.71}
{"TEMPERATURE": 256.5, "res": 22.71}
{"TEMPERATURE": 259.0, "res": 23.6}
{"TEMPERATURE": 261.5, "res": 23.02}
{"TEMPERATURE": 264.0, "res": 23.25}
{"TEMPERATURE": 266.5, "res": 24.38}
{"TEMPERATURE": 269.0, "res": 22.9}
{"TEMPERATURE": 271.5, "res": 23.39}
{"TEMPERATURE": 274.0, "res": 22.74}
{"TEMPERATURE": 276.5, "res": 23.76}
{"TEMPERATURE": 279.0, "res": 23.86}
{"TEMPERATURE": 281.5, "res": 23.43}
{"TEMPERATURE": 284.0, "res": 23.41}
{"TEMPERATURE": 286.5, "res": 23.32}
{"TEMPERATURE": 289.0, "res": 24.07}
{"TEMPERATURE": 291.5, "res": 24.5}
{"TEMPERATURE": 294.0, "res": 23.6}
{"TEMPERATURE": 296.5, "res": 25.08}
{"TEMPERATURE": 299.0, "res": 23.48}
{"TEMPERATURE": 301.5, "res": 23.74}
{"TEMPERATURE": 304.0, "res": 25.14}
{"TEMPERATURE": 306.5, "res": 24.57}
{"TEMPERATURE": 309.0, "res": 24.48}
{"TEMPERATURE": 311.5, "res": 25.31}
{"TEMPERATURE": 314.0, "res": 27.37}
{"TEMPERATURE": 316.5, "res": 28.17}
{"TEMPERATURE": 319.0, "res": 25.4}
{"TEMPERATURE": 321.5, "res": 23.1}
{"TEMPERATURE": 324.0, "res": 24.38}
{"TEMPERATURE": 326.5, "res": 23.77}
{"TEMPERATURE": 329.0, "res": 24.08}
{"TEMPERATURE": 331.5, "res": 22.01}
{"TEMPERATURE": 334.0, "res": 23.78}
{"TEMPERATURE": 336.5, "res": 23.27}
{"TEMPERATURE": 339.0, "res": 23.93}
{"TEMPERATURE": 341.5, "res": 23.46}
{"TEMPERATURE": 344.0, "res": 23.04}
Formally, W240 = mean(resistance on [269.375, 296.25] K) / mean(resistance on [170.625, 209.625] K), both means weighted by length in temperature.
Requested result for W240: 1.0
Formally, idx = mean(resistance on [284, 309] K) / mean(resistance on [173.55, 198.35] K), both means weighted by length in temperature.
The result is 1.0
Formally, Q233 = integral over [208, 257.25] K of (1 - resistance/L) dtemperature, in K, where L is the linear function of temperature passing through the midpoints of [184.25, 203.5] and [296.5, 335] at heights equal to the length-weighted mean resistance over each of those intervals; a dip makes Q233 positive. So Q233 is 1.3 K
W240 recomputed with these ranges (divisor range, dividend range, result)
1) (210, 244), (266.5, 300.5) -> 1.02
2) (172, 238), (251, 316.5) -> 1.03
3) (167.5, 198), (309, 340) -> 1.04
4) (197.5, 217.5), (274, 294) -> 1.02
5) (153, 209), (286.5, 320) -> 1.06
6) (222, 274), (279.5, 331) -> 1.05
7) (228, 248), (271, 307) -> 1.04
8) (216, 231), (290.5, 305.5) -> 1.04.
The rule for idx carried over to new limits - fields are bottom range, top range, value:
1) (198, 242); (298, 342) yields 1.05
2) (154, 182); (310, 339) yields 1.04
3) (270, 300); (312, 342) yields 1.03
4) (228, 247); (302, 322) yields 1.11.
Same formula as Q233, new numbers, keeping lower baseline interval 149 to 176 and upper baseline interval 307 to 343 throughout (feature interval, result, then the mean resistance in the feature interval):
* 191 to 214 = 0.7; 23.1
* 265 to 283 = 0.5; 23.5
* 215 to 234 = 0.5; 23.3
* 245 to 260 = 0.5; 23.2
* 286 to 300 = 0.1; 24.1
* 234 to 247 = 0.6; 22.9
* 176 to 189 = -0.1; 23.9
